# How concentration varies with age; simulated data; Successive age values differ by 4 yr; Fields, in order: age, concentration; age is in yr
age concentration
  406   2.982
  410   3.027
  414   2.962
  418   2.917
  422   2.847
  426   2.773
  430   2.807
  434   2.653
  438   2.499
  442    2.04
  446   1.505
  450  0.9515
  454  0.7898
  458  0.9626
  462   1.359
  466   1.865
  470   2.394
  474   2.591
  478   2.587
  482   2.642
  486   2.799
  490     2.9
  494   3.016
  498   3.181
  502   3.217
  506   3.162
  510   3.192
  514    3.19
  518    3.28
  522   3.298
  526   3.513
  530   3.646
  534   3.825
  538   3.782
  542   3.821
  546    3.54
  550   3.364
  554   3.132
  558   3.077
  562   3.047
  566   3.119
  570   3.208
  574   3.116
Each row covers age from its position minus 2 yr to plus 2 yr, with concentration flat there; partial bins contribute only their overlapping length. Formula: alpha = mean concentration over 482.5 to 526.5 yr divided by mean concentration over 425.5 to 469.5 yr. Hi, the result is 1.72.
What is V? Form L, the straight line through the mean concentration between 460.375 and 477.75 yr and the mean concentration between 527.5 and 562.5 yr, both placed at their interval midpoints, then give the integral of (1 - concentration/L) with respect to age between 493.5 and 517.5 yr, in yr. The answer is -3.5 yr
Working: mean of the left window 2.12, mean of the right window 3.49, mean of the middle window 3.18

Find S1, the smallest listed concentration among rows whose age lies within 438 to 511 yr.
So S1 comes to 0.7898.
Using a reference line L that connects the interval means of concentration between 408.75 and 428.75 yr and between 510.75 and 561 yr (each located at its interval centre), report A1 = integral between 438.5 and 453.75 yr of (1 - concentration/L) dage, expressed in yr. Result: 7.6 yr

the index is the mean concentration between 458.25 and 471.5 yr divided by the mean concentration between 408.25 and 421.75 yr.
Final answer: 0.59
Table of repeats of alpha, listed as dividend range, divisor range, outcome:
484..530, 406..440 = 1.13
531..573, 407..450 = 1.34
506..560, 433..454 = 1.92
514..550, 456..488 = 1.65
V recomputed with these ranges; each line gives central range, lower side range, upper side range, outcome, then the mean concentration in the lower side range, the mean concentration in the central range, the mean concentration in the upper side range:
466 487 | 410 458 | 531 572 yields 1.0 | 2.23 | 2.52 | 3.4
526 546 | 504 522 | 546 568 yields -3.3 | 3.22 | 3.72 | 3.18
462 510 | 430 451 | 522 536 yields 2.6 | 2.06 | 2.72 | 3.61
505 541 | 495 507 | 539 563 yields -2.1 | 3.17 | 3.45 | 3.36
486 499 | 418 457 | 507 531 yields -0.2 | 2.11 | 2.98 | 3.33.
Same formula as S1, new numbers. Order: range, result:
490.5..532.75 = 3.016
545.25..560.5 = 3.077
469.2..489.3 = 2.394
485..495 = 2.799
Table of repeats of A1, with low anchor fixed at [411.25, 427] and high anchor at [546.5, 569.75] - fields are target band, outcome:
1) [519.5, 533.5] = -1.8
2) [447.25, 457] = 6.7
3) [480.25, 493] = 1.0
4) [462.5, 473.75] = 3.4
